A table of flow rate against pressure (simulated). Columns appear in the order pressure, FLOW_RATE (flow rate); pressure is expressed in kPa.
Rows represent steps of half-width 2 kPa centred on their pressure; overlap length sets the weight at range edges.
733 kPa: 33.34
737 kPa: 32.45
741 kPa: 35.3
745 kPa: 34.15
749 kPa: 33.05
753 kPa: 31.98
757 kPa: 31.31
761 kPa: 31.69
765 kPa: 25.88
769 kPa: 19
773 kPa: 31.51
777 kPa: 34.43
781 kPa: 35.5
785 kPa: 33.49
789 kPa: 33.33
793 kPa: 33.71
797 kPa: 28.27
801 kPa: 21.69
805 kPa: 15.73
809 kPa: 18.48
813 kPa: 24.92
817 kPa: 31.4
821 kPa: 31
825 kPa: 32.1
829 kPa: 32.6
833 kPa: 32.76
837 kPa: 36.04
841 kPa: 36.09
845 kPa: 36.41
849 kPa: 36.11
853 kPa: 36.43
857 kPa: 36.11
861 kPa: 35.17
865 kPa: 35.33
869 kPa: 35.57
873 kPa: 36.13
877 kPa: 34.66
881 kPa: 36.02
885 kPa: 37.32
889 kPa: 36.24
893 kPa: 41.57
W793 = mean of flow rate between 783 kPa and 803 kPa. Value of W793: 30.1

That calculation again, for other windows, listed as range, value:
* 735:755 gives 33.4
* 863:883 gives 35.5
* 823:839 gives 33.4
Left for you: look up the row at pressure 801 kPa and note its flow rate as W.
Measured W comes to 21.69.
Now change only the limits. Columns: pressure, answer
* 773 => 31.51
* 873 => 36.13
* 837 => 36.04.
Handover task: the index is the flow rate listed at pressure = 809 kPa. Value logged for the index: 18.48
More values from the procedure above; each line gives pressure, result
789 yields 33.33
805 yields 15.73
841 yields 36.09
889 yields 36.24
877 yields 34.66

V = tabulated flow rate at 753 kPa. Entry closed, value 31.98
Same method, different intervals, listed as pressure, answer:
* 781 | 35.5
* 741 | 35.3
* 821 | 31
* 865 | 35.33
